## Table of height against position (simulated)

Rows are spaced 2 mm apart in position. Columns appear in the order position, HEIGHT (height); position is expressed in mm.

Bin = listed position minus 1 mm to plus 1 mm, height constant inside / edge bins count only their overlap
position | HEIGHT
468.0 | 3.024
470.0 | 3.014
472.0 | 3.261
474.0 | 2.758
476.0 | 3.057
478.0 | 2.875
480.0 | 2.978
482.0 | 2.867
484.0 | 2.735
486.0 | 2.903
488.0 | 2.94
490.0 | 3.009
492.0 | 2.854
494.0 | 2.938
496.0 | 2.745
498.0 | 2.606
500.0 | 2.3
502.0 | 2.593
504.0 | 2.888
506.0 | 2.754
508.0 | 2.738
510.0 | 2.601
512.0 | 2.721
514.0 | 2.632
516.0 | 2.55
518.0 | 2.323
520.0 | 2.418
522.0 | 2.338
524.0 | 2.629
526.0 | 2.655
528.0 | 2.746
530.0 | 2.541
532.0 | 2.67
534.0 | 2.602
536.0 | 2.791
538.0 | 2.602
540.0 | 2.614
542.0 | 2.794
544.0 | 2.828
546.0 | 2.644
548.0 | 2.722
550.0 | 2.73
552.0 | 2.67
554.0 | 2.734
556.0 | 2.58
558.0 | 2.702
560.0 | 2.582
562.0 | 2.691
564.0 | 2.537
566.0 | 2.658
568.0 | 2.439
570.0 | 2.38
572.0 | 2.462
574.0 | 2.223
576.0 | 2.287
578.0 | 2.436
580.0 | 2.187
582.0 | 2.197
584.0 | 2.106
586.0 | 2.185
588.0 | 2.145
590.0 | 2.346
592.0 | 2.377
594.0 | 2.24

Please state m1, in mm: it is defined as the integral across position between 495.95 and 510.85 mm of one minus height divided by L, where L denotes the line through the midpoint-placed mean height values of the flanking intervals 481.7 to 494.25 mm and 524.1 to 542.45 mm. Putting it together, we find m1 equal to 0.9 mm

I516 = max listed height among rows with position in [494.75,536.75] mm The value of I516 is 2.888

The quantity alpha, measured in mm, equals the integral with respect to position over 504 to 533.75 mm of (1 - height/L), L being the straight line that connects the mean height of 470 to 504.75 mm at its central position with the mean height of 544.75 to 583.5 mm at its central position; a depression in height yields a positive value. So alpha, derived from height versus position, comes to 1.2 mm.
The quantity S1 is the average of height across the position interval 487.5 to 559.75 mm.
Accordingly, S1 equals 2.67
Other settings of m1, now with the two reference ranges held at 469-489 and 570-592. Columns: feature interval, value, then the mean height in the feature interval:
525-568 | -3.0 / 2.67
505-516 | 0.2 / 2.68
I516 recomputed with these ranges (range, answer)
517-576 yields 2.828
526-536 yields 2.791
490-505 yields 3.009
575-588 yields 2.436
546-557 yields 2.734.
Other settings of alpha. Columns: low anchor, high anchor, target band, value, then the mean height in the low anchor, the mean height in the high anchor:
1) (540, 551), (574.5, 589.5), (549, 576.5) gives -0.7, 2.73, 2.22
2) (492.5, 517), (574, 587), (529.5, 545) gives -1.2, 2.68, 2.23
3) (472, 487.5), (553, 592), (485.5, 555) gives 0.3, 2.91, 2.41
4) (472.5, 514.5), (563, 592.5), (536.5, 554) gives -1.4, 2.79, 2.33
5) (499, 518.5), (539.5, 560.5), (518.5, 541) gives 0.5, 2.62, 2.7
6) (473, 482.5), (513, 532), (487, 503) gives 0.1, 2.91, 2.54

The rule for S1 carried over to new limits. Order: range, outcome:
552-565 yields 2.64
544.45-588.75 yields 2.47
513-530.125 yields 2.54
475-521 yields 2.74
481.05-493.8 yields 2.89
